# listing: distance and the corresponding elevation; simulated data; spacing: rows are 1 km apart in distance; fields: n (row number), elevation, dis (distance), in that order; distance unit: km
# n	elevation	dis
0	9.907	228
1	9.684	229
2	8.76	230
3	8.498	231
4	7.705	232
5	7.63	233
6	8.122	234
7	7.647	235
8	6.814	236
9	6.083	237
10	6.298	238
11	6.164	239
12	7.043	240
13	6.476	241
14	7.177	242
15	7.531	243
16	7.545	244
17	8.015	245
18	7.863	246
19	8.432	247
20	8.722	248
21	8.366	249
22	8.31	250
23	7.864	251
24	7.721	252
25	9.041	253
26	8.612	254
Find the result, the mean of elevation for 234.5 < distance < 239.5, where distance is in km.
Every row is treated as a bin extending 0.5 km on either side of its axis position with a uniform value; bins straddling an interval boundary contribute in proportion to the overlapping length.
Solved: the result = 6.6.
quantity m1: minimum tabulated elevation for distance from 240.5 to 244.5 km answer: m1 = 6.476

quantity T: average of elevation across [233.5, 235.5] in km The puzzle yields 7.88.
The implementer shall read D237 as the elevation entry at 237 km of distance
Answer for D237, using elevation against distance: 6.083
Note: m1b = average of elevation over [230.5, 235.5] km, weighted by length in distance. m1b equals 7.92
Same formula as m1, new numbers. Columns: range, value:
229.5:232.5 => 7.705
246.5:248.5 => 8.432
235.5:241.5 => 6.083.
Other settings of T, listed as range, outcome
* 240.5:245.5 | 7.35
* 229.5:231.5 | 8.63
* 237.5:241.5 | 6.5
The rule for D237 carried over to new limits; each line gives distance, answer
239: 6.164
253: 9.041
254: 8.612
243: 7.531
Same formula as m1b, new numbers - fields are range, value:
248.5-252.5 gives 8.07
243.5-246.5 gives 7.81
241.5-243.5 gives 7.35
